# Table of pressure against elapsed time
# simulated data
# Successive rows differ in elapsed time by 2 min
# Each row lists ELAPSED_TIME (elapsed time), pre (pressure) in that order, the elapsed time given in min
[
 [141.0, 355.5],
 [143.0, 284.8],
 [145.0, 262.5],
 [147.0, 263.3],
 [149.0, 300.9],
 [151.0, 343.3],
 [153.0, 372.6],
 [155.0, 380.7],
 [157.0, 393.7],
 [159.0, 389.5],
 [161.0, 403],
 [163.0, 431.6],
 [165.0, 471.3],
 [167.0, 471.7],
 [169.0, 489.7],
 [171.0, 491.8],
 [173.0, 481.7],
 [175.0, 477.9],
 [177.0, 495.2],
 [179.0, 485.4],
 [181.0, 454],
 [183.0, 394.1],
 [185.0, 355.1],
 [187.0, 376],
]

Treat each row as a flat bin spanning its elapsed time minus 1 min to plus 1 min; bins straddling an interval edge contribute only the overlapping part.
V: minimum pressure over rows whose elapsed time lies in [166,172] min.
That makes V 471.7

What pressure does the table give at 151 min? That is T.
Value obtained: 343.3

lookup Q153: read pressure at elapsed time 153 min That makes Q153 372.6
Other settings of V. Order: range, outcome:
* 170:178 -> 477.9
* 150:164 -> 343.3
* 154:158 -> 380.7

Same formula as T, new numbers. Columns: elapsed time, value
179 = 485.4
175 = 477.9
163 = 431.6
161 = 403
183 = 394.1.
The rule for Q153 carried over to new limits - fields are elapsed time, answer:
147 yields 263.3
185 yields 355.1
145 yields 262.5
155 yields 380.7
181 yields 454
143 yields 284.8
